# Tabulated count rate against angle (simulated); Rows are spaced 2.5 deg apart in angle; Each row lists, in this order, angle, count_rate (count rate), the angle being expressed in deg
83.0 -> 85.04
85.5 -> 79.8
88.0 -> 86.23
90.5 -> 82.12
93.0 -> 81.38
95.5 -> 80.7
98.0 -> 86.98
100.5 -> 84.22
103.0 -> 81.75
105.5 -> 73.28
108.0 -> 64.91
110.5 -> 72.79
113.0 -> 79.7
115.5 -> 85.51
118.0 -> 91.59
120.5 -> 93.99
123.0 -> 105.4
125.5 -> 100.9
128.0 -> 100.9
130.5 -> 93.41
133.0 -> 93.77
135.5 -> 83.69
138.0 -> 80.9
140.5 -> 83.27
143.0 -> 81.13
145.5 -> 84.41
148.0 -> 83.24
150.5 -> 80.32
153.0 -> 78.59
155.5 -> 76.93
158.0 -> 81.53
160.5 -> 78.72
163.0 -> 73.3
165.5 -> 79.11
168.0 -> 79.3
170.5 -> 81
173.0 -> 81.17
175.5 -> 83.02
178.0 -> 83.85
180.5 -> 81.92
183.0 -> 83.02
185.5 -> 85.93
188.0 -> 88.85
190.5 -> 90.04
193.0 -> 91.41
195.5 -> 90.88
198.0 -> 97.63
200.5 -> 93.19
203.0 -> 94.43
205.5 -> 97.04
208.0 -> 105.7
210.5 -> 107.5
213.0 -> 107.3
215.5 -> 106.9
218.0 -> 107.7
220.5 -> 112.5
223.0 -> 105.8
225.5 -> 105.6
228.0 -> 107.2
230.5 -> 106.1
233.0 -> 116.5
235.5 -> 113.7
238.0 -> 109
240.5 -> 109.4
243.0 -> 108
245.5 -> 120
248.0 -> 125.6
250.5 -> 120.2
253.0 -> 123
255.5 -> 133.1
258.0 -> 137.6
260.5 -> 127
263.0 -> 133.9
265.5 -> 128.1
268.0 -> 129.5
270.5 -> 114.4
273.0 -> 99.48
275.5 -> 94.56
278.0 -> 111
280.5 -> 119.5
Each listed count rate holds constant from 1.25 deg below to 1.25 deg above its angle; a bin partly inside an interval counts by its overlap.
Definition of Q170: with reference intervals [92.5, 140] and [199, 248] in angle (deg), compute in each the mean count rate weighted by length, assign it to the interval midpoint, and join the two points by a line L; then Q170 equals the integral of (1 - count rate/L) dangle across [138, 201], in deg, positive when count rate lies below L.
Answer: 8.6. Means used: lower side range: 86.1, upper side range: 107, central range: 83.5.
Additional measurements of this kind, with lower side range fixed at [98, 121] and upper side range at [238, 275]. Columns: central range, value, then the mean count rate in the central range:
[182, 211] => 3.10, 93.5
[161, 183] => 3.93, 80.4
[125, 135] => -1.11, 96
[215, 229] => 0.49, 108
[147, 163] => 2.38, 79.3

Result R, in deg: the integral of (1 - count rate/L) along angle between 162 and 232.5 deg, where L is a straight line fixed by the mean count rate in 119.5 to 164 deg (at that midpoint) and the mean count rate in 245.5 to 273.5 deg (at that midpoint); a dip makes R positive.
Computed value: 7.31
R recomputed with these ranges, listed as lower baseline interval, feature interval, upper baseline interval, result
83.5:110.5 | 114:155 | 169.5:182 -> -3.8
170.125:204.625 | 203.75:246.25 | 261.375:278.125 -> -3.1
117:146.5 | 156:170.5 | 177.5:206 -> 1.9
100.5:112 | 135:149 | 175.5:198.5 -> -0.4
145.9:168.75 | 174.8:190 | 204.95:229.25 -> 1.0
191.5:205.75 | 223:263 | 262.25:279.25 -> -3.9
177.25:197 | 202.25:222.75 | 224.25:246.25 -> -1.2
